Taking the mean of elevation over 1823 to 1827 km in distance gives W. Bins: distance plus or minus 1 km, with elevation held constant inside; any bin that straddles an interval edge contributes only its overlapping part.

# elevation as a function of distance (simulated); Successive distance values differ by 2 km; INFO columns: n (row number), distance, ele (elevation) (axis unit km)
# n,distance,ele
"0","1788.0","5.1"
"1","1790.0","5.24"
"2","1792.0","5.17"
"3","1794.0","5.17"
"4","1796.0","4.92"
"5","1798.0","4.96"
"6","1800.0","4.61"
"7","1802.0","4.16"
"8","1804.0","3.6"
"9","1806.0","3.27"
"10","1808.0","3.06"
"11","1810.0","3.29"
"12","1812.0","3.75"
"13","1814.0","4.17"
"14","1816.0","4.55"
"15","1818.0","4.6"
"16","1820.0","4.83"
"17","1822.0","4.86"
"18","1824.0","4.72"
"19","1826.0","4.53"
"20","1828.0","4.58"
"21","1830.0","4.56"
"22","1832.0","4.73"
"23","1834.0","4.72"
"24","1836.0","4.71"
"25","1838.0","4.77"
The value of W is 4.62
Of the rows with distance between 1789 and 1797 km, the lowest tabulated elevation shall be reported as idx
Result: 4.92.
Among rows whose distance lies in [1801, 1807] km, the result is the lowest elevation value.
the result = 3.27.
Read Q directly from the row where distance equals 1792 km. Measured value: 5.17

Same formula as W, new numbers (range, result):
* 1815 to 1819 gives 4.57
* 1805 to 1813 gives 3.34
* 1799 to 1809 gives 3.74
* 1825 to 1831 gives 4.56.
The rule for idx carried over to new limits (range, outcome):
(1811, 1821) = 3.75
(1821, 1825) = 4.72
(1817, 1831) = 4.53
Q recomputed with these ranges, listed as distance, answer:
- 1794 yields 5.17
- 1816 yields 4.55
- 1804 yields 3.6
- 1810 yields 3.29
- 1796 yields 4.92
